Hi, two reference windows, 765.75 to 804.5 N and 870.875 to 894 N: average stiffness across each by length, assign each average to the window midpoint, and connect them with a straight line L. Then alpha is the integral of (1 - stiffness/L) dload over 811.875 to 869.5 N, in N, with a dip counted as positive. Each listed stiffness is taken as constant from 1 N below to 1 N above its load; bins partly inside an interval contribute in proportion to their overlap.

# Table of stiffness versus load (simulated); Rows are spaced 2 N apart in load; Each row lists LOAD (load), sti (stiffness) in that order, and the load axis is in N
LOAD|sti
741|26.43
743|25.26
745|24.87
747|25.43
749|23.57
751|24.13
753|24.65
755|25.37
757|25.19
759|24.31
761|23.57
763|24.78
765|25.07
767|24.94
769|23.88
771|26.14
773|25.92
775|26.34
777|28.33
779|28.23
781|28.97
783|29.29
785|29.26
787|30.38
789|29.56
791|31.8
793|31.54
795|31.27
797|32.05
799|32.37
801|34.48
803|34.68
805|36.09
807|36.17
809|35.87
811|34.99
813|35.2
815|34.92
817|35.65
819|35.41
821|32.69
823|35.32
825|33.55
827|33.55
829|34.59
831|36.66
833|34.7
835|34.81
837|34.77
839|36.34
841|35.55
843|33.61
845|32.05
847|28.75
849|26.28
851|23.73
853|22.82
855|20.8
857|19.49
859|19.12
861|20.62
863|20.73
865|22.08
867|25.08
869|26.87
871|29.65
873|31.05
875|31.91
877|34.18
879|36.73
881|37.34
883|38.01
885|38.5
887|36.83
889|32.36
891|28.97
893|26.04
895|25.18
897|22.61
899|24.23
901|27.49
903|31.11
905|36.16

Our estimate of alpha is 3.31 N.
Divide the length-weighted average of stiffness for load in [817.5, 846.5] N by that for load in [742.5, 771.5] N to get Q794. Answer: 1.39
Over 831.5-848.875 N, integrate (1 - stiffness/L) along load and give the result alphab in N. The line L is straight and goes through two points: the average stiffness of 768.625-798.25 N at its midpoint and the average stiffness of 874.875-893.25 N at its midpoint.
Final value -0.78 N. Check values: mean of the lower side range 29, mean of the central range 33.5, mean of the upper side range 34.5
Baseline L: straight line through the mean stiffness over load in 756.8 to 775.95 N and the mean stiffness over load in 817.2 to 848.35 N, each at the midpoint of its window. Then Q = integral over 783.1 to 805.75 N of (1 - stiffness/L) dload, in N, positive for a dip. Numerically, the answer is -2.4 N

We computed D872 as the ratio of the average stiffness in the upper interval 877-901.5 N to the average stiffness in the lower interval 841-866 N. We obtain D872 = 1.3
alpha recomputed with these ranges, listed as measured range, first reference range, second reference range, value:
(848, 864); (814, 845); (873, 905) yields 5.6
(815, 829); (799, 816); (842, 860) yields -1.2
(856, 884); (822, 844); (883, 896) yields 4.0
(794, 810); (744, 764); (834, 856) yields -3.9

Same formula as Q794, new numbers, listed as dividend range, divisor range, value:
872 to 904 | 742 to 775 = 1.26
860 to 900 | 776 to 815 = 0.91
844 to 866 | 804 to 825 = 0.66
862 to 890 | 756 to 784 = 1.21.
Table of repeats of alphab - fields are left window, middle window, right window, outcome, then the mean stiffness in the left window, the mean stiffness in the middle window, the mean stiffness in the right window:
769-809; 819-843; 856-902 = -4.2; 30.6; 34.8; 28.5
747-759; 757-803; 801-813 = 2.6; 24.6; 28.4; 35.4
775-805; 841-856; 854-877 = -0.7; 30.9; 27.4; 24.7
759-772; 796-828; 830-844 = -3.1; 24.7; 34.6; 35.2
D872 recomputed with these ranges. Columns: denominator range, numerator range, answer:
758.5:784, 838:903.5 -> 1.09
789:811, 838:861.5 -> 0.80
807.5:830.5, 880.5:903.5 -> 0.88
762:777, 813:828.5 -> 1.35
